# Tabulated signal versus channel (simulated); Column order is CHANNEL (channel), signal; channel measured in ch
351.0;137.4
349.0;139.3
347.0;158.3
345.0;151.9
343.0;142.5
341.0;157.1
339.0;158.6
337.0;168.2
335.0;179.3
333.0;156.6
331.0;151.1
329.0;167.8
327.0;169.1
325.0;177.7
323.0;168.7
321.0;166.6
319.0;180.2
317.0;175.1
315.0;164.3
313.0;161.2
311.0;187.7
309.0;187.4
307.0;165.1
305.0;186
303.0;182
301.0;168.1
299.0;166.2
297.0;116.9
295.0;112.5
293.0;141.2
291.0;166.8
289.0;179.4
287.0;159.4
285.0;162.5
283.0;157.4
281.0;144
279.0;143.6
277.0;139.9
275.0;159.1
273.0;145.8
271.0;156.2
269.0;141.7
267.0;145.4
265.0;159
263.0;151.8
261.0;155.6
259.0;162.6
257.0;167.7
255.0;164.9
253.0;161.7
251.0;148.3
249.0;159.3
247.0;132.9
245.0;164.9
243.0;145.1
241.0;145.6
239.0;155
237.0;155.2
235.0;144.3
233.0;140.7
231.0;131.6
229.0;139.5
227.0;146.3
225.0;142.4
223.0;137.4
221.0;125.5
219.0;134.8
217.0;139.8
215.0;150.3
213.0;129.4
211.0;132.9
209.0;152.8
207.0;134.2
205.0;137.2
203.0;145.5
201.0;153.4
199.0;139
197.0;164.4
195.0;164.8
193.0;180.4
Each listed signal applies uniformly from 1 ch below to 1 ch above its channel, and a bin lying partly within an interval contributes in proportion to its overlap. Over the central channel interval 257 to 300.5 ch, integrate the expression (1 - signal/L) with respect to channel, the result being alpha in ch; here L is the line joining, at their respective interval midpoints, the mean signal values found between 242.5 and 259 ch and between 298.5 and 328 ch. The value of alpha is 3.3 ch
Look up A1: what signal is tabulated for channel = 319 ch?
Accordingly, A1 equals 180.2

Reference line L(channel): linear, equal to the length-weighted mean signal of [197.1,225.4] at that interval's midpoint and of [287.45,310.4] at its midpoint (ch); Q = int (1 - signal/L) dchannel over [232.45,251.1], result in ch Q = -0.2 ch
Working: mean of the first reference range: 140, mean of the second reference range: 161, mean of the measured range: 149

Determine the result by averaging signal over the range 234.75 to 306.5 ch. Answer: 154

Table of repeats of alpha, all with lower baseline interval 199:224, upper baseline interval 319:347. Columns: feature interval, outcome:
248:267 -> -1.26 ch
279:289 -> -0.22 ch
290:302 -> 0.82 ch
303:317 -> -1.51 ch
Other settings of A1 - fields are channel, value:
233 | 140.7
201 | 153.4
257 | 167.7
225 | 142.4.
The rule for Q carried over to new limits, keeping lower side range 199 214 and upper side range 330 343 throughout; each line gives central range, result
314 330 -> -1.3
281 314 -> -1.6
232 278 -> -1.3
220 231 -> 0.5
